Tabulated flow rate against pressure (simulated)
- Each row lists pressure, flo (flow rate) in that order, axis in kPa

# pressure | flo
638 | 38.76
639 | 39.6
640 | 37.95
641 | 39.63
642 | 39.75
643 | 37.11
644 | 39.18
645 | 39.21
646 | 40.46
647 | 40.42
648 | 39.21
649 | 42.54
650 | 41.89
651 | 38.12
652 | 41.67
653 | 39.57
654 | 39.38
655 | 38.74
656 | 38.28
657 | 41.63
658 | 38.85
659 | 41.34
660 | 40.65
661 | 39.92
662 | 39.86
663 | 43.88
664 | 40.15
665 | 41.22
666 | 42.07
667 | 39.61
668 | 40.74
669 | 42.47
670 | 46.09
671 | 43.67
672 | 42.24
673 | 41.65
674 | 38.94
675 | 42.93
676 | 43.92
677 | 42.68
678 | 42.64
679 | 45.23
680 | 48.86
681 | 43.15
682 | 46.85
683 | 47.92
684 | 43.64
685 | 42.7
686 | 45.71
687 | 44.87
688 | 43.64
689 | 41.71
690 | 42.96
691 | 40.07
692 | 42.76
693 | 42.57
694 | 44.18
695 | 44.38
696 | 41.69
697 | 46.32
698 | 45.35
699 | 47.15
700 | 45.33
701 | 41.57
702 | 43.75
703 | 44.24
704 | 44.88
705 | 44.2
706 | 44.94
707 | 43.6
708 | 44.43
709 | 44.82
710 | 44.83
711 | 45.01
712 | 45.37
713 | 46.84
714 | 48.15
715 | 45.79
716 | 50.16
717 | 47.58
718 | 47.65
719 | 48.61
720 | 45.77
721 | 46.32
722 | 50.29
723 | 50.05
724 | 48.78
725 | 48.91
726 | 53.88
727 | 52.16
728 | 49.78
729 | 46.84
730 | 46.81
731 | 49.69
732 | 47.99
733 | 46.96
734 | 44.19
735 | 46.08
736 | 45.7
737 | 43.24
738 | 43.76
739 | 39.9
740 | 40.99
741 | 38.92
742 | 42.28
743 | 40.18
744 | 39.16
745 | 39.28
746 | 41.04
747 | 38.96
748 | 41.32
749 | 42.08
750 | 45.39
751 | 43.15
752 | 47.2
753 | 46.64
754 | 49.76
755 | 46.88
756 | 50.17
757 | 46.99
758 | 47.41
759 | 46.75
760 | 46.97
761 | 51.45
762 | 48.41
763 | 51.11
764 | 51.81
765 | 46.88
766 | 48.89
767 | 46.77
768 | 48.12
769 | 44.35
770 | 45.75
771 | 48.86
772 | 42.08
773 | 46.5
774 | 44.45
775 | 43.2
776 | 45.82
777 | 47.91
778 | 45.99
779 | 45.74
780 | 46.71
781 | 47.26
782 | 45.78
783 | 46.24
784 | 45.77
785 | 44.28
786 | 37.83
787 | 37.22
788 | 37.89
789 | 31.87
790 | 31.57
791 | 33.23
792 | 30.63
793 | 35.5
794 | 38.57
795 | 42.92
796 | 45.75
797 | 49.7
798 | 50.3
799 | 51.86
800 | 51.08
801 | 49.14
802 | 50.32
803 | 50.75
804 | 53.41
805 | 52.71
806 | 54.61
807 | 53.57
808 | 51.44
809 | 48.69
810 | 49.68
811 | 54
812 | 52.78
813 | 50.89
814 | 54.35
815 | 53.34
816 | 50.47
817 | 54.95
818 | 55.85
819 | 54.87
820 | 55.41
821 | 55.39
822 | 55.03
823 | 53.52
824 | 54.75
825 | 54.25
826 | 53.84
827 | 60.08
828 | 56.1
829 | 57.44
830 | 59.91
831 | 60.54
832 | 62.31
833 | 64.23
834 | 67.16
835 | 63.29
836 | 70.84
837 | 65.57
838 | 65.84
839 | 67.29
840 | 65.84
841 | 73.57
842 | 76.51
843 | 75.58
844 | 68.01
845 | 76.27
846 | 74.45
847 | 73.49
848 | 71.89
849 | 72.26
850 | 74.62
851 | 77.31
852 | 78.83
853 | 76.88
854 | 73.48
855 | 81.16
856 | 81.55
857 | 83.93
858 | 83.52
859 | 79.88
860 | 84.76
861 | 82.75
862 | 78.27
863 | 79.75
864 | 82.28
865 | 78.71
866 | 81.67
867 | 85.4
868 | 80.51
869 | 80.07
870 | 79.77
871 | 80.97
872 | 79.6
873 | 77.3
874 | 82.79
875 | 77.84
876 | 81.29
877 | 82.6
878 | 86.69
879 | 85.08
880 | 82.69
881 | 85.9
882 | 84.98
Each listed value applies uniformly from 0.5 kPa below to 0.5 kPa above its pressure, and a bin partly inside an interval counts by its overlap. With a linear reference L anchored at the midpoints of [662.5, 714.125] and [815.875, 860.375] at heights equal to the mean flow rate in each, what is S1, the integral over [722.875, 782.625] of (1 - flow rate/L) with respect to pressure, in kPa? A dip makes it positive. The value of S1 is 8.64 kPa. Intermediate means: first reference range 43.8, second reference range 67.3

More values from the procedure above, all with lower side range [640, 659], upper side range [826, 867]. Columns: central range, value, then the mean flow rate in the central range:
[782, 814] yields 9.4 kPa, 45.8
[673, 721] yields 3.0 kPa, 44.7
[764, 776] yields 2.7 kPa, 46.2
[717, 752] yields 5.6 kPa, 45.2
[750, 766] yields 2.7 kPa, 48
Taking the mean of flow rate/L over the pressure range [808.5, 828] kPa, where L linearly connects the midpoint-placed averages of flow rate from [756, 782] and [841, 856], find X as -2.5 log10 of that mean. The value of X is 0.20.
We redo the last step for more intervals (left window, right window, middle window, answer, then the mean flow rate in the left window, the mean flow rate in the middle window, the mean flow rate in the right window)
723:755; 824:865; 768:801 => 0.28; 45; 43.4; 71.3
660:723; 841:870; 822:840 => 0.20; 44.2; 61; 78.3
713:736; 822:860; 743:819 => 0.25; 48.2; 46.4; 69.1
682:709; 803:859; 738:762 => 0.18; 44.1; 44.1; 63.4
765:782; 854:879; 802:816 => 0.14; 46.2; 52.2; 81.3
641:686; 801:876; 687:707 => 0.06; 41.6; 43.8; 67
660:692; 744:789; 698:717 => -0.04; 42.9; 45.3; 45.3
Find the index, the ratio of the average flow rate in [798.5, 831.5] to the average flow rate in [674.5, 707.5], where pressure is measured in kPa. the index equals 1.22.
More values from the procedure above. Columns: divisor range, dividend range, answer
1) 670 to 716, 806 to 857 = 1.43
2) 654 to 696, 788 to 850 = 1.32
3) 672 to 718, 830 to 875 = 1.69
